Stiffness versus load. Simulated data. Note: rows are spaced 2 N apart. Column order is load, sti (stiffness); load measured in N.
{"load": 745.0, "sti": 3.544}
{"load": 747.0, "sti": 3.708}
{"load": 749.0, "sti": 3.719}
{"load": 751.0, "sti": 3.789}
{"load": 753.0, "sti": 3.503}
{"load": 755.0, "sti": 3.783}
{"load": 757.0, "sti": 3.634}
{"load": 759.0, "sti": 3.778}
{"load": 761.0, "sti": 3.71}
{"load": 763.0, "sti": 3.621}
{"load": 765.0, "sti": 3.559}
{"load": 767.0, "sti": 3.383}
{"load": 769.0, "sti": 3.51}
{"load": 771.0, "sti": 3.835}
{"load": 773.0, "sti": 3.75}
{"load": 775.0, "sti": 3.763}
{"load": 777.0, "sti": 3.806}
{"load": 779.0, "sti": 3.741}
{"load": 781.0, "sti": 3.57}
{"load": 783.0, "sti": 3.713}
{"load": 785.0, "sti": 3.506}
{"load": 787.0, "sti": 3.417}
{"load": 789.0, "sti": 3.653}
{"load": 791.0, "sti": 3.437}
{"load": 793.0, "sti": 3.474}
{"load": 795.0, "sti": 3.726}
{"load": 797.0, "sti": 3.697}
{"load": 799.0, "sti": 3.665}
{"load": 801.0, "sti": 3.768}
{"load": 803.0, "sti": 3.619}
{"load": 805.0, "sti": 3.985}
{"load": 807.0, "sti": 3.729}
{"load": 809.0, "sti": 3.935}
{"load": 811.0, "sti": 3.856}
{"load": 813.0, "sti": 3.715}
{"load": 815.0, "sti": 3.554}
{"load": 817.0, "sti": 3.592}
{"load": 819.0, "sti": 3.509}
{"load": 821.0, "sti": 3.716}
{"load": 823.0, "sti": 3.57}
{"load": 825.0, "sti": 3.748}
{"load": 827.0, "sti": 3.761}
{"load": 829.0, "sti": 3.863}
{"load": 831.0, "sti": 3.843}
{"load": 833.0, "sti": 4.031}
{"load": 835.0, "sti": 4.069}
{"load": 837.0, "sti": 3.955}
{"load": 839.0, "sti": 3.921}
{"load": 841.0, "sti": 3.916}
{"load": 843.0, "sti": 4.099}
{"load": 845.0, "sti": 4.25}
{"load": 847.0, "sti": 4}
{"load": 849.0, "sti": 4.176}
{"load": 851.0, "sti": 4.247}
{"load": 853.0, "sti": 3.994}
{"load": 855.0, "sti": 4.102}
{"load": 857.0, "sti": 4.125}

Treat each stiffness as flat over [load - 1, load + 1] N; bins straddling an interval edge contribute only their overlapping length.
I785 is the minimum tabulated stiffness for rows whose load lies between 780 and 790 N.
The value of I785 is 3.417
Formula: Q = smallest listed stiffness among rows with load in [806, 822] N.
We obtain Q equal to 3.509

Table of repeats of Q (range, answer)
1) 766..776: 3.383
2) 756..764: 3.621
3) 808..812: 3.856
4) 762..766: 3.559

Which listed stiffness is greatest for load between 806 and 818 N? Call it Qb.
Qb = 3.935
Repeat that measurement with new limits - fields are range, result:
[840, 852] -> 4.25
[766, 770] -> 3.51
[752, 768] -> 3.783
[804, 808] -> 3.985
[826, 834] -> 4.031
